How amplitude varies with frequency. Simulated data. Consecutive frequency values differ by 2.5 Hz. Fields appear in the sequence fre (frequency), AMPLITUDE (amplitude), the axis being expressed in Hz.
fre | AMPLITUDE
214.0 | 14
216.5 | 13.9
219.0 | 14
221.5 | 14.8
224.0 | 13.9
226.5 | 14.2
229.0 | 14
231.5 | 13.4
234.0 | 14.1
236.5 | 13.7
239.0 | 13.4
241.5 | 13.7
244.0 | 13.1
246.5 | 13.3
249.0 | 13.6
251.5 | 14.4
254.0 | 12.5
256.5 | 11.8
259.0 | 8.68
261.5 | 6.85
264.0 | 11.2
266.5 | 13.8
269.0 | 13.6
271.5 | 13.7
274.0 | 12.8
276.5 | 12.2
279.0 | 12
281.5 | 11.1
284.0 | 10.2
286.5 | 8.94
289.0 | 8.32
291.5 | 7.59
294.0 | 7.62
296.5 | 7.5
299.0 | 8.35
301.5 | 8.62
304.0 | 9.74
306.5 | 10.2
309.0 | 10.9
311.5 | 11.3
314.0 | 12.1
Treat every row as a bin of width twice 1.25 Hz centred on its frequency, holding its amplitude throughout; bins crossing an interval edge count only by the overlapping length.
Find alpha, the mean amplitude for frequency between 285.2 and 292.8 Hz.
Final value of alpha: 8.29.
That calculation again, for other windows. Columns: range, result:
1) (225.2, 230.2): 14.1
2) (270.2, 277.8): 12.9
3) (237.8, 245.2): 13.4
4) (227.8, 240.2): 13.7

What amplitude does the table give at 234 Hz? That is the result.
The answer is 14.1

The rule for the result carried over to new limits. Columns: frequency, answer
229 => 14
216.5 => 13.9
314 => 12.1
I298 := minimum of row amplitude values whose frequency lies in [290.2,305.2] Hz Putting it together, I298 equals 7.5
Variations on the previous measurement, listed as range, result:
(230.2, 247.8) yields 13.1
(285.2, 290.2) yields 8.32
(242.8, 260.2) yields 8.68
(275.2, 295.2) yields 7.59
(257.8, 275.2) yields 6.85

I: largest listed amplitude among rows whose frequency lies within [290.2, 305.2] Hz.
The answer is 9.74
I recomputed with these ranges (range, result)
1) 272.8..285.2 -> 12.8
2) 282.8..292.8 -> 10.2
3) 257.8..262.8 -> 8.68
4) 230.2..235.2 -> 14.1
